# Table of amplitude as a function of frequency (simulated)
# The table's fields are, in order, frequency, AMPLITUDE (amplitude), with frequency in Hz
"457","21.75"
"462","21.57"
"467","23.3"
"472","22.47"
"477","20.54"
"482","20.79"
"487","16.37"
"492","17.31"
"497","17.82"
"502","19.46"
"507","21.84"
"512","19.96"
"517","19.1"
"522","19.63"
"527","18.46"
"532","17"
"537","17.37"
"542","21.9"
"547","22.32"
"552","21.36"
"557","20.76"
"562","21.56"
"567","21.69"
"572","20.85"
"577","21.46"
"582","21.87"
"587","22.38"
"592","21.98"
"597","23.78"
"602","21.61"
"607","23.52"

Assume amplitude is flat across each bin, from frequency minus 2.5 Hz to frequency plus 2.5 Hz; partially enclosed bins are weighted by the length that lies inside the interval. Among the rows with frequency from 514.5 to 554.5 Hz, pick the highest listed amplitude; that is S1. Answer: 22.32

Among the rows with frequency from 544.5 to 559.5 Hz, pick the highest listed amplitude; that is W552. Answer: 22.32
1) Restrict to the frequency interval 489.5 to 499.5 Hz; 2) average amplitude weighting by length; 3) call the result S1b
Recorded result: 17.6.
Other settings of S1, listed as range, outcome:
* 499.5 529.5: 21.84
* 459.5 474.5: 23.3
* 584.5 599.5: 23.78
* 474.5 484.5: 20.79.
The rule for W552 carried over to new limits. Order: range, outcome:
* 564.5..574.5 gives 21.69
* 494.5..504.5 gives 19.46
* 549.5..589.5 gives 22.38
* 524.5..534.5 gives 18.46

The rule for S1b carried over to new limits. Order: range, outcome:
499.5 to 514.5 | 20.4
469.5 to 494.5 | 19.5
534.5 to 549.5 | 20.5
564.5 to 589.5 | 21.6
